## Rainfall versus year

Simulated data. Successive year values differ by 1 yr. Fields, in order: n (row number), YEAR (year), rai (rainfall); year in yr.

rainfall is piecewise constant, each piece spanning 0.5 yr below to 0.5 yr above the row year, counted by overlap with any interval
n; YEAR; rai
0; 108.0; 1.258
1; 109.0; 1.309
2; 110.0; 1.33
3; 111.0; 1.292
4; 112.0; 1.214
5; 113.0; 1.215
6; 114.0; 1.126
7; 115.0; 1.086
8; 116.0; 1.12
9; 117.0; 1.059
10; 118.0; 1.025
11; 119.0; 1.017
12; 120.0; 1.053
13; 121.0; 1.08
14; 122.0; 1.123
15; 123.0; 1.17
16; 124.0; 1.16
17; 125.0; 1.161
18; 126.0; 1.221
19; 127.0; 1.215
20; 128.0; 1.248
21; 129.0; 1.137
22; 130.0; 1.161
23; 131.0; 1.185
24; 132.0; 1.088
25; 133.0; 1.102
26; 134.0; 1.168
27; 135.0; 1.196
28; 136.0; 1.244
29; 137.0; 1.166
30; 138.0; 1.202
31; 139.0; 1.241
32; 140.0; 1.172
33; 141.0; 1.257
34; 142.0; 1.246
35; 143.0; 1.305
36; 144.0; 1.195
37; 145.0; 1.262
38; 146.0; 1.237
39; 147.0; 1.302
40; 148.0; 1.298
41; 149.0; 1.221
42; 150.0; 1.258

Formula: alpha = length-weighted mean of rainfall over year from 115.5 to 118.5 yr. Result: 1.07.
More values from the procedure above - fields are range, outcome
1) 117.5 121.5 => 1.04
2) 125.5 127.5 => 1.22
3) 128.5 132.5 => 1.14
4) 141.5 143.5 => 1.28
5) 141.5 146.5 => 1.25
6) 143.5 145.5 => 1.23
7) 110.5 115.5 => 1.19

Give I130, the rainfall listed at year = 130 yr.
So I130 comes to 1.161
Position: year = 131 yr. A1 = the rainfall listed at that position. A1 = 1.185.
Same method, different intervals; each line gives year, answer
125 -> 1.161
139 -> 1.241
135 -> 1.196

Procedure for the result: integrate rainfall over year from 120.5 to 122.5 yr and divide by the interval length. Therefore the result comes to 1.1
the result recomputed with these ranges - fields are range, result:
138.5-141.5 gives 1.22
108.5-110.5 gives 1.32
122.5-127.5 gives 1.19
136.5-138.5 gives 1.18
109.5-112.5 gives 1.28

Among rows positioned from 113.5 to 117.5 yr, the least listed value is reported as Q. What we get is 1.059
